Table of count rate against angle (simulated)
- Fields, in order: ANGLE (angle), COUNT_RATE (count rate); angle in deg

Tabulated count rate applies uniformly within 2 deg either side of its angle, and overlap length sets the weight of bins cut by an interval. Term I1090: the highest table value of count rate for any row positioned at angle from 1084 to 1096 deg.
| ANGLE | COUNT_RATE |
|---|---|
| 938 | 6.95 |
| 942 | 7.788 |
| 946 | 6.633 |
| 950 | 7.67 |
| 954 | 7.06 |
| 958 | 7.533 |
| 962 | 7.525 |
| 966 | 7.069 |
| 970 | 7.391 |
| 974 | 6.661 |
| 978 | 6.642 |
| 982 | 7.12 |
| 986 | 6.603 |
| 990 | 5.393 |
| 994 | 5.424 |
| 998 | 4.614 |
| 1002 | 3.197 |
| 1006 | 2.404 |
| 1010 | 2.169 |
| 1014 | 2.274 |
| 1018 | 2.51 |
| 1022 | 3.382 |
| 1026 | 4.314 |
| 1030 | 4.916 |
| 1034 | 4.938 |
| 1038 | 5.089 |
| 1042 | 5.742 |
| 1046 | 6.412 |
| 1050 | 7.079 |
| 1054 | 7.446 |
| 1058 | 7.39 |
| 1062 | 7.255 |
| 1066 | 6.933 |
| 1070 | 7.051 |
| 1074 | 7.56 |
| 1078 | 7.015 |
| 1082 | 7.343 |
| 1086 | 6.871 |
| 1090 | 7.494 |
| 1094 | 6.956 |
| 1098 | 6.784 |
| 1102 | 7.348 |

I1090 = 7.494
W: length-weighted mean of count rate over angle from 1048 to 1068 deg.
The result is 7.22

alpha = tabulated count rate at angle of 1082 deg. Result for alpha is 7.343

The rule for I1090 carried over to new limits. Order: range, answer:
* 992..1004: 5.424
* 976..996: 7.12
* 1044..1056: 7.446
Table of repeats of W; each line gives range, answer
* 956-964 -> 7.53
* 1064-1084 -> 7.18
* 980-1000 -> 5.83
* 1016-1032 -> 3.78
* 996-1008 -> 3.4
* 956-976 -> 7.24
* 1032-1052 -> 5.85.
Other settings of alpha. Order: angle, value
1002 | 3.197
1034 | 4.938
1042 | 5.742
